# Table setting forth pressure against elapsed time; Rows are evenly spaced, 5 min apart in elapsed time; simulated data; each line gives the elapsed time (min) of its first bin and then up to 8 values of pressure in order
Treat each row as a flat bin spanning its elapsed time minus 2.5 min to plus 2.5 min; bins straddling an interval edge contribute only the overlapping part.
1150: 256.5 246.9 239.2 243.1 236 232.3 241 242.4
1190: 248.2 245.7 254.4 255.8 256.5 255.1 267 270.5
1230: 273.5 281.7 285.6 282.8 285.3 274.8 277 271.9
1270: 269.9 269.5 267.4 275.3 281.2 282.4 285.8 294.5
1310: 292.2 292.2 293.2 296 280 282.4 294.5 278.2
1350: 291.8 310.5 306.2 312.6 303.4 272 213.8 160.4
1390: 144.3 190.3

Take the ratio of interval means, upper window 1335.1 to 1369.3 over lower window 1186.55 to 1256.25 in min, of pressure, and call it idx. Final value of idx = 1.1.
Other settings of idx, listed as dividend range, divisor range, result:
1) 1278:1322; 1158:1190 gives 1.19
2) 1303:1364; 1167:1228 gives 1.17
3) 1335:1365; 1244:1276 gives 1.07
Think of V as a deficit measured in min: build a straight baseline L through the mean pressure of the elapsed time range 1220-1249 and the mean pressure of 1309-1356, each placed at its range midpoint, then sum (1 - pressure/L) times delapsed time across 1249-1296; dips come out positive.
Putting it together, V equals 1.32 min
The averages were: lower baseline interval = 278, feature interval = 275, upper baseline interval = 290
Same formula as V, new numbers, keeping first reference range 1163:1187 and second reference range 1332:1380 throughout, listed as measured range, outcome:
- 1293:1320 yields -1.3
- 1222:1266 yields -3.4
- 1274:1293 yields -0.3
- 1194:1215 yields -0.6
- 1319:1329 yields -0.4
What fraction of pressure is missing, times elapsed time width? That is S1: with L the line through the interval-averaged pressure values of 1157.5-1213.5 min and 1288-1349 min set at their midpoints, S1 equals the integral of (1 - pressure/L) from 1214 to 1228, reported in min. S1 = -0.5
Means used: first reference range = 245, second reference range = 288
